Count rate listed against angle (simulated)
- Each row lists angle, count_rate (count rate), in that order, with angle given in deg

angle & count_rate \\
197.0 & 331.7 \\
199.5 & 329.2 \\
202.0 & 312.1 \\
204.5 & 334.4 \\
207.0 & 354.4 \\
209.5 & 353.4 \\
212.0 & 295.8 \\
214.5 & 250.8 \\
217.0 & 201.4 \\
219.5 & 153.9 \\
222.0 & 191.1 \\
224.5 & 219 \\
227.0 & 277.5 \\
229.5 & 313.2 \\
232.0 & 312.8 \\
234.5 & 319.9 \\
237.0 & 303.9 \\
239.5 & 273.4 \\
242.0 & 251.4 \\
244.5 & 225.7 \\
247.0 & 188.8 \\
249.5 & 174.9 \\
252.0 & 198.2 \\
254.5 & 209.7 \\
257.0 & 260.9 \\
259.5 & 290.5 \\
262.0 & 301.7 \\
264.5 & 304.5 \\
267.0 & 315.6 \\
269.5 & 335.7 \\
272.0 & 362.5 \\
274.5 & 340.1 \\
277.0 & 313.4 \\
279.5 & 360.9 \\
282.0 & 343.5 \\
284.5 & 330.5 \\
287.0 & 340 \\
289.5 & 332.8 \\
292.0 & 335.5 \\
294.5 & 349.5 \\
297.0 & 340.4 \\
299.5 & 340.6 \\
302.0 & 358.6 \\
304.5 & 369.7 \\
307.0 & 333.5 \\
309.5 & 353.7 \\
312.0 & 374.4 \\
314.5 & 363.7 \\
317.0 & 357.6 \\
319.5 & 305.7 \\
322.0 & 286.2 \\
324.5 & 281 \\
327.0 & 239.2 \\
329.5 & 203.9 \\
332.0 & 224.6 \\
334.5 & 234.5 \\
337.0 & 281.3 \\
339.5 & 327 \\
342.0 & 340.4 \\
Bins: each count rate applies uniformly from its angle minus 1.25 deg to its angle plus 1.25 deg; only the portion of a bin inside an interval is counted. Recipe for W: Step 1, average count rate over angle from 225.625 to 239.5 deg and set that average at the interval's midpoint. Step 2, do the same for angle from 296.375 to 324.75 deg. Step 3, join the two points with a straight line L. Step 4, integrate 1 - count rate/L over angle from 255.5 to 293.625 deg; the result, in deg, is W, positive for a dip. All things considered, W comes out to -0.12 deg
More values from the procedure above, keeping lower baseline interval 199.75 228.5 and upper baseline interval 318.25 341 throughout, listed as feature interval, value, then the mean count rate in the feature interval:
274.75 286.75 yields -3.14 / 338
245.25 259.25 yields 2.89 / 213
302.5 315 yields -4.33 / 359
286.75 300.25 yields -3.67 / 340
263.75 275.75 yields -2.90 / 333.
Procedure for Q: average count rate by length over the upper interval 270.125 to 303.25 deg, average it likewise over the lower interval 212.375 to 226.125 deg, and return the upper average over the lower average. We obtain 1.6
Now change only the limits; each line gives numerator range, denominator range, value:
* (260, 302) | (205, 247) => 1.25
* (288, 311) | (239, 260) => 1.53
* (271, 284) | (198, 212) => 1.03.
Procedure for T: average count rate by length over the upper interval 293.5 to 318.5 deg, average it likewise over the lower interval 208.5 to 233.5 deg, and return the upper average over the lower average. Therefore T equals 1.38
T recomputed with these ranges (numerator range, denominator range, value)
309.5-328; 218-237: 1.24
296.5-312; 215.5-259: 1.46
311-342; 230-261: 1.15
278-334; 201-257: 1.24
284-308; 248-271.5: 1.28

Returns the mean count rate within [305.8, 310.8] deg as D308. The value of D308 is 344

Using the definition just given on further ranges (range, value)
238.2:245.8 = 250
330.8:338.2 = 247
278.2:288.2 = 344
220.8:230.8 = 251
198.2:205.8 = 325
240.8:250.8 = 210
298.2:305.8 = 356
